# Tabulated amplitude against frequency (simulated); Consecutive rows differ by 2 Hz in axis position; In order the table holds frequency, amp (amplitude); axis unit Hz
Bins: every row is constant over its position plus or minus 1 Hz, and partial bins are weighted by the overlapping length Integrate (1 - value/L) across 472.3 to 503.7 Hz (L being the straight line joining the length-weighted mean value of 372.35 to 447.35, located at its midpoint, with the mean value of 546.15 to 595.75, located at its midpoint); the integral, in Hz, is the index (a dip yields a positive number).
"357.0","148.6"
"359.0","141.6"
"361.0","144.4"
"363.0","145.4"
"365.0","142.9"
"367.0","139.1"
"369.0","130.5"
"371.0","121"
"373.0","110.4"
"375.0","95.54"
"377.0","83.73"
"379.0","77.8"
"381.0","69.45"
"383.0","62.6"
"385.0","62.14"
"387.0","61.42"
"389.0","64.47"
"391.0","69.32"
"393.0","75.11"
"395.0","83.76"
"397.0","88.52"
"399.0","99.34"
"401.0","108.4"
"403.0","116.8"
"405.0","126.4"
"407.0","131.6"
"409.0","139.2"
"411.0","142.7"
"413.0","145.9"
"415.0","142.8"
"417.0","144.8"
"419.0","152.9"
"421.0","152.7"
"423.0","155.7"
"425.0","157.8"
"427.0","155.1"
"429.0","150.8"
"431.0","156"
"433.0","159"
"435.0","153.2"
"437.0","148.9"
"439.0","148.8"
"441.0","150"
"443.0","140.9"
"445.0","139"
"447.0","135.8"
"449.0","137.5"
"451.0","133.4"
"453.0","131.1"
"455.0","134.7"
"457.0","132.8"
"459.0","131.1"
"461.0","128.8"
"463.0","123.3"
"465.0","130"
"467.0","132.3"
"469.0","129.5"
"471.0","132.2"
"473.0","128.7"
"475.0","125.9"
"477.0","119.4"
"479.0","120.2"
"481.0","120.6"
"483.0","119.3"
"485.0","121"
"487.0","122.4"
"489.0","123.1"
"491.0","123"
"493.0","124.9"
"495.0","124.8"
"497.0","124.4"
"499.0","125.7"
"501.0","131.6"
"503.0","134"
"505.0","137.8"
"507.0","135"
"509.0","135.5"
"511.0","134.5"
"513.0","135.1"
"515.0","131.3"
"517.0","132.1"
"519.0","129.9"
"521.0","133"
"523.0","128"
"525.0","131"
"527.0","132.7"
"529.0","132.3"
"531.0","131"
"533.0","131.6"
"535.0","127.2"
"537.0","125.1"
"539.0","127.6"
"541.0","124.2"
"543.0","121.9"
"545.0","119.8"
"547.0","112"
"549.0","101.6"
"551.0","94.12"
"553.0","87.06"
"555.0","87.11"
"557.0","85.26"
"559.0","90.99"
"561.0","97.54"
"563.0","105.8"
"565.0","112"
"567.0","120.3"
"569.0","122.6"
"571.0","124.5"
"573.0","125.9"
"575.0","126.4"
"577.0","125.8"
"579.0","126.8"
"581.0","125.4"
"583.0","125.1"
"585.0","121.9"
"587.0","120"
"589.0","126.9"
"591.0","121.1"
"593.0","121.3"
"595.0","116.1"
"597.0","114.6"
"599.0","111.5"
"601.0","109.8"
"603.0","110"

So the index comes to -2.1 Hz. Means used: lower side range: 120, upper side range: 113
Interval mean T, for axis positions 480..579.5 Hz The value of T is 122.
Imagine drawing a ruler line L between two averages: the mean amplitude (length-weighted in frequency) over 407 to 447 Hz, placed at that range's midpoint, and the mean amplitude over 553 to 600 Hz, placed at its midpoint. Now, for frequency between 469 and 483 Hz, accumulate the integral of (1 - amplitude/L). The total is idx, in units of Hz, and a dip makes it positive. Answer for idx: 1.3 Hz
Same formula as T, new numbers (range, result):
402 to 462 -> 143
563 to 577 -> 121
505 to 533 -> 133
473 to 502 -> 123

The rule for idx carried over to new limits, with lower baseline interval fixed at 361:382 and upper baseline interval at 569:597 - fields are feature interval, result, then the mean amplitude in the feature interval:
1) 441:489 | -4.8 Hz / 129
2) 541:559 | 2.9 Hz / 102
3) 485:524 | -3.3 Hz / 130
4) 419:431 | -4.0 Hz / 154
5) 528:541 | -0.8 Hz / 129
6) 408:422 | -3.7 Hz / 146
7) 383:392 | 3.9 Hz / 64.1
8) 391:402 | 2.4 Hz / 89.1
